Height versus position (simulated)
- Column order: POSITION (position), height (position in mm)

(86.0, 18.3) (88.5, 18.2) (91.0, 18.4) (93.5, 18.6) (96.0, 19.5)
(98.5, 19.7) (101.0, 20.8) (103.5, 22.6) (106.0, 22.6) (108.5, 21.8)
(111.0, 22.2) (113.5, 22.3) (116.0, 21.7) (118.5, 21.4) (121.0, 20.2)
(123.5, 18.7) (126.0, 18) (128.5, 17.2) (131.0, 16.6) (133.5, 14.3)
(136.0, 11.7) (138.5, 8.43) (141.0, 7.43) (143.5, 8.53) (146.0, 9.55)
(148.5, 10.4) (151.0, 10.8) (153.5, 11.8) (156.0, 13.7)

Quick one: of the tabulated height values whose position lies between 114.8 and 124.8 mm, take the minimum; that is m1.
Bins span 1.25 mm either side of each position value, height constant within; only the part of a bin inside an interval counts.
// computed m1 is 18.7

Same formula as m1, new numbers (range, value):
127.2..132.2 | 16.6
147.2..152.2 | 10.4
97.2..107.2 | 19.7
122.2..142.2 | 7.43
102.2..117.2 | 21.7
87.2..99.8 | 18.2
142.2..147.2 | 8.53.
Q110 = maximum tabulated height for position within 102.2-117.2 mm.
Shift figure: 22.6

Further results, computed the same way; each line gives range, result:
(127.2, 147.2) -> 17.2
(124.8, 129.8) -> 18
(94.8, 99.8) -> 19.7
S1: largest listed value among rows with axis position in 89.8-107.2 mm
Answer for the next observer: 22.6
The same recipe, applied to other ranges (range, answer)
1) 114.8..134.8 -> 21.7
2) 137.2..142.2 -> 8.43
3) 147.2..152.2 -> 10.8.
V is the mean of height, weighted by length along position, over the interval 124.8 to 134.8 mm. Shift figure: 16.5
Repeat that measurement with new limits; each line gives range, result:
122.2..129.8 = 18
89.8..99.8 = 19.1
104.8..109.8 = 22.2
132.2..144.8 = 10.1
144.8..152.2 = 10.3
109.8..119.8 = 21.9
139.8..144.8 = 8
